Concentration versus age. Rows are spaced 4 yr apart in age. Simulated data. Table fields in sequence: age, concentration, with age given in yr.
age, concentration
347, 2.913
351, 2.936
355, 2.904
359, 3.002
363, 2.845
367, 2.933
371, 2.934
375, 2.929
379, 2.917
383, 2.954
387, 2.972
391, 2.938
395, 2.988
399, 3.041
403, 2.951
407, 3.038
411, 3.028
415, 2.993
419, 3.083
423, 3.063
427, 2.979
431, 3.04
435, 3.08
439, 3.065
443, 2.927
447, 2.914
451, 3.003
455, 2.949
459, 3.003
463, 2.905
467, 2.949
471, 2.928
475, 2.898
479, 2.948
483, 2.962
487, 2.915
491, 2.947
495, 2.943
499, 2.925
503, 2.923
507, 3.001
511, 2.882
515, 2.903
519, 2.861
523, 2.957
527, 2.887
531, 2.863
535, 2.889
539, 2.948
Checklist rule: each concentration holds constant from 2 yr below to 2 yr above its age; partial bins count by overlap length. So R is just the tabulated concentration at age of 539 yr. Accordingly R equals 2.948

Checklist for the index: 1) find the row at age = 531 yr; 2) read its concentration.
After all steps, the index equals 2.863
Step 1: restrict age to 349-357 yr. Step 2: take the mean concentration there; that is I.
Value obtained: 2.92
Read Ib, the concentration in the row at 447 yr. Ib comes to 2.914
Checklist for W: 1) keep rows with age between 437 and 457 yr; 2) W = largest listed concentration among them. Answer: 3.065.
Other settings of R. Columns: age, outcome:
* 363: 2.845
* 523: 2.957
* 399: 3.041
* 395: 2.988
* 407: 3.038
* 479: 2.948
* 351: 2.936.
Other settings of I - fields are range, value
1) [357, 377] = 2.93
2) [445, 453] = 2.96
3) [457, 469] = 2.95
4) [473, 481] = 2.92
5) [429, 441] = 3.06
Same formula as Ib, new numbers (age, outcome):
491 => 2.947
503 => 2.923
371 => 2.934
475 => 2.898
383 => 2.954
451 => 3.003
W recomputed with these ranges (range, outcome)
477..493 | 2.962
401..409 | 3.038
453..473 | 3.003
